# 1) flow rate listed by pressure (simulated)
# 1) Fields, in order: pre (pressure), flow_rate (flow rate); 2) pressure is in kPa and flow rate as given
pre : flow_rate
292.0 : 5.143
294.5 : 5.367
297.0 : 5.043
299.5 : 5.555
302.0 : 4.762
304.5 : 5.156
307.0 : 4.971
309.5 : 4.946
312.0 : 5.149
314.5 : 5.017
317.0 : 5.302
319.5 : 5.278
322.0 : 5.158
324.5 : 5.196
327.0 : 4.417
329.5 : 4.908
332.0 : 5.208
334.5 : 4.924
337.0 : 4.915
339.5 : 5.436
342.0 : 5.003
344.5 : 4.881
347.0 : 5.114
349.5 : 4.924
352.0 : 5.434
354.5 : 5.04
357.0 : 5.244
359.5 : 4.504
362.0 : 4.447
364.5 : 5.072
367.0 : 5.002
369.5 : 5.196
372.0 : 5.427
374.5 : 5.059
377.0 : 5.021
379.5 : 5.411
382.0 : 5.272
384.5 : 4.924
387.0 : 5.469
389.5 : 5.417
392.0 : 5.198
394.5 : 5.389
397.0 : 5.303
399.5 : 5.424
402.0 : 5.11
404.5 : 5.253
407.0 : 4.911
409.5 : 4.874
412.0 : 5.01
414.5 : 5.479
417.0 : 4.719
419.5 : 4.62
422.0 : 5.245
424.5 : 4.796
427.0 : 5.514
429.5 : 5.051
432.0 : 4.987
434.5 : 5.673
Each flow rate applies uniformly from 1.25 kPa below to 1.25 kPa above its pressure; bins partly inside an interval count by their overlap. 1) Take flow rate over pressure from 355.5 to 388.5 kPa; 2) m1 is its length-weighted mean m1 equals 5.08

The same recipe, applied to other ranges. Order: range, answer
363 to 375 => 5.14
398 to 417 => 5.13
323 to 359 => 5.04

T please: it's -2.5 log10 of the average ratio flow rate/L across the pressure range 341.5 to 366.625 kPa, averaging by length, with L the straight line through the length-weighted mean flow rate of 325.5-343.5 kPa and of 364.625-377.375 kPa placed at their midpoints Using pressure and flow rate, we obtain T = 0.02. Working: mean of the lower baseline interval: 4.97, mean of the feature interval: 4.97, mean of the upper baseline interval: 5.14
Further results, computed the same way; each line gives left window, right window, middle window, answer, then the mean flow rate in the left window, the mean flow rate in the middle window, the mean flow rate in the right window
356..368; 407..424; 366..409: -0.067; 4.84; 5.22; 4.98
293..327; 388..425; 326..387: 0.017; 5.12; 5.04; 5.13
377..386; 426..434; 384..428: 0.011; 5.18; 5.15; 5.22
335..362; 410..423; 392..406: -0.058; 5.02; 5.28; 5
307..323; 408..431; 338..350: 0.005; 5.13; 5.08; 5.03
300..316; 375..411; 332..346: 0.010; 5.03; 5.05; 5.21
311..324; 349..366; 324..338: 0.041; 5.18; 4.91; 4.95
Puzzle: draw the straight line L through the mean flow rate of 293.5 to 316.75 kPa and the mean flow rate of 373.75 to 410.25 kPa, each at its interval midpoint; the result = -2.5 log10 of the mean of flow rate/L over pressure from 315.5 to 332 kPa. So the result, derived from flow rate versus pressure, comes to 0.02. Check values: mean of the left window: 5.11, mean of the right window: 5.21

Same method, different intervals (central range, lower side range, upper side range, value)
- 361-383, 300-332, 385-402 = 0.03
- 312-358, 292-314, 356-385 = 0.00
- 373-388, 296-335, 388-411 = 0.00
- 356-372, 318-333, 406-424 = 0.01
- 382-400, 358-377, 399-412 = -0.05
